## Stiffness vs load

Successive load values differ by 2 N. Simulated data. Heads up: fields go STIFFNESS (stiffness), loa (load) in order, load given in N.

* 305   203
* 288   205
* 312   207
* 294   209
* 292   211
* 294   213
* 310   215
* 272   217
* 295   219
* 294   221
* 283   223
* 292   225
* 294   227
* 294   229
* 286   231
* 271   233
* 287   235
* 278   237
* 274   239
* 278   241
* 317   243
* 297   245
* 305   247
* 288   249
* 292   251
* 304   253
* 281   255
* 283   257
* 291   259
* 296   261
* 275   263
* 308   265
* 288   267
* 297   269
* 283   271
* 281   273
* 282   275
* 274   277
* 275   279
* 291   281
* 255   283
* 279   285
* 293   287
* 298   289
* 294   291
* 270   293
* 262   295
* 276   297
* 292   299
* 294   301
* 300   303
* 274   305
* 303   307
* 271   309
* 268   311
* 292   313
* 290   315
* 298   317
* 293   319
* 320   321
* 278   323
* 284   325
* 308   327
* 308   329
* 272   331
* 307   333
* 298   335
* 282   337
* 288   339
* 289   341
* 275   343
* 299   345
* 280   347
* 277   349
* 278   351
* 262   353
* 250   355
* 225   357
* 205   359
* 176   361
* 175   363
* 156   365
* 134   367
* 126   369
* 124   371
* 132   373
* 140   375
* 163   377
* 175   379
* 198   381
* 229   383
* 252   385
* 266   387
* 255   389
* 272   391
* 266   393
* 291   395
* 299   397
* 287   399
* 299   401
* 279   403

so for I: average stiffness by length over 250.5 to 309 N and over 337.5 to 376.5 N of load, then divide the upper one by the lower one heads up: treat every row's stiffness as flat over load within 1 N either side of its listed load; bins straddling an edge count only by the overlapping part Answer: 0.75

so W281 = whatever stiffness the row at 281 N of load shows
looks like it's 291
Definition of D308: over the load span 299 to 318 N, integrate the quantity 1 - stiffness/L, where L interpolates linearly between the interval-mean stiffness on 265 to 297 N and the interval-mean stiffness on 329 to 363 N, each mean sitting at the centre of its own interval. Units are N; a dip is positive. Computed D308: -0.9 N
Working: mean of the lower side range 282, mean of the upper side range 265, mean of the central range 288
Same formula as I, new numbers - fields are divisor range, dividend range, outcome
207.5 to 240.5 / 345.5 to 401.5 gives 0.77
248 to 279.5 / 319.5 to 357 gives 0.99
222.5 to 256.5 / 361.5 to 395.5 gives 0.68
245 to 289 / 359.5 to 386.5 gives 0.59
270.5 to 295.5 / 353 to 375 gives 0.62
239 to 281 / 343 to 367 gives 0.80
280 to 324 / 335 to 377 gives 0.77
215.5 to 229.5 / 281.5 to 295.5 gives 0.97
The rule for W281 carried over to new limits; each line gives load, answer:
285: 279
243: 317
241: 278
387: 266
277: 274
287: 293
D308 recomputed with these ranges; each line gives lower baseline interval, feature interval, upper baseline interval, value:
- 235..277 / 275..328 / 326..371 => -3.6 N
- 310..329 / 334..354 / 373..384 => -3.1 N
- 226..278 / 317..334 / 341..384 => -4.6 N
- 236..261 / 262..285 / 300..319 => 0.6 N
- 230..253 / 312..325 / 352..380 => -4.5 N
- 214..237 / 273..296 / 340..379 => -2.4 N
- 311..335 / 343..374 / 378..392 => 6.4 N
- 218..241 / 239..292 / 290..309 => -0.6 N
